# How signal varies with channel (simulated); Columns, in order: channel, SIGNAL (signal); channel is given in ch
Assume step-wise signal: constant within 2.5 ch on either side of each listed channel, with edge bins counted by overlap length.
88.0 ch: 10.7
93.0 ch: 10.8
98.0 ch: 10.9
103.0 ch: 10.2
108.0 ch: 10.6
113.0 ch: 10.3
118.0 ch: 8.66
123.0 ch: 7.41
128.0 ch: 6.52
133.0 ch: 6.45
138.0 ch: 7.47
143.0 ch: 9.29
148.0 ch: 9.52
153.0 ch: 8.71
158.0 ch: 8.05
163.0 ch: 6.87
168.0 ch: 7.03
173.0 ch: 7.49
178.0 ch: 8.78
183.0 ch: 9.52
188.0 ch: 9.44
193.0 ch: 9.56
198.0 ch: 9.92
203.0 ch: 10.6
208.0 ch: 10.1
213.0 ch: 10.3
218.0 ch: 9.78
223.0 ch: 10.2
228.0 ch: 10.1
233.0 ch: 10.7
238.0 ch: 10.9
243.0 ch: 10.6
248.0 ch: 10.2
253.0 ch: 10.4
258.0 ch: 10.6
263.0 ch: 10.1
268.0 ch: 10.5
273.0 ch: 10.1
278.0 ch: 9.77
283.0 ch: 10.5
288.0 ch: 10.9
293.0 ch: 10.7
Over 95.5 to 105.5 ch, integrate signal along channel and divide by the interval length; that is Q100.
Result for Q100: 10.6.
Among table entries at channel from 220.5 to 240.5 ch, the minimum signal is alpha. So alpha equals 10.1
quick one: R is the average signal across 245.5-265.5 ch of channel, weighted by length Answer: 10.3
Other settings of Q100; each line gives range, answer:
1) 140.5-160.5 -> 8.89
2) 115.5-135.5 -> 7.26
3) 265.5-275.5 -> 10.3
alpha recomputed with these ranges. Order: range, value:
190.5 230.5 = 9.56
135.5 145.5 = 7.47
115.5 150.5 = 6.45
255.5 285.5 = 9.77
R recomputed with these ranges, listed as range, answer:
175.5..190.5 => 9.25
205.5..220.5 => 10.1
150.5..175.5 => 7.63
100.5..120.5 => 9.94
